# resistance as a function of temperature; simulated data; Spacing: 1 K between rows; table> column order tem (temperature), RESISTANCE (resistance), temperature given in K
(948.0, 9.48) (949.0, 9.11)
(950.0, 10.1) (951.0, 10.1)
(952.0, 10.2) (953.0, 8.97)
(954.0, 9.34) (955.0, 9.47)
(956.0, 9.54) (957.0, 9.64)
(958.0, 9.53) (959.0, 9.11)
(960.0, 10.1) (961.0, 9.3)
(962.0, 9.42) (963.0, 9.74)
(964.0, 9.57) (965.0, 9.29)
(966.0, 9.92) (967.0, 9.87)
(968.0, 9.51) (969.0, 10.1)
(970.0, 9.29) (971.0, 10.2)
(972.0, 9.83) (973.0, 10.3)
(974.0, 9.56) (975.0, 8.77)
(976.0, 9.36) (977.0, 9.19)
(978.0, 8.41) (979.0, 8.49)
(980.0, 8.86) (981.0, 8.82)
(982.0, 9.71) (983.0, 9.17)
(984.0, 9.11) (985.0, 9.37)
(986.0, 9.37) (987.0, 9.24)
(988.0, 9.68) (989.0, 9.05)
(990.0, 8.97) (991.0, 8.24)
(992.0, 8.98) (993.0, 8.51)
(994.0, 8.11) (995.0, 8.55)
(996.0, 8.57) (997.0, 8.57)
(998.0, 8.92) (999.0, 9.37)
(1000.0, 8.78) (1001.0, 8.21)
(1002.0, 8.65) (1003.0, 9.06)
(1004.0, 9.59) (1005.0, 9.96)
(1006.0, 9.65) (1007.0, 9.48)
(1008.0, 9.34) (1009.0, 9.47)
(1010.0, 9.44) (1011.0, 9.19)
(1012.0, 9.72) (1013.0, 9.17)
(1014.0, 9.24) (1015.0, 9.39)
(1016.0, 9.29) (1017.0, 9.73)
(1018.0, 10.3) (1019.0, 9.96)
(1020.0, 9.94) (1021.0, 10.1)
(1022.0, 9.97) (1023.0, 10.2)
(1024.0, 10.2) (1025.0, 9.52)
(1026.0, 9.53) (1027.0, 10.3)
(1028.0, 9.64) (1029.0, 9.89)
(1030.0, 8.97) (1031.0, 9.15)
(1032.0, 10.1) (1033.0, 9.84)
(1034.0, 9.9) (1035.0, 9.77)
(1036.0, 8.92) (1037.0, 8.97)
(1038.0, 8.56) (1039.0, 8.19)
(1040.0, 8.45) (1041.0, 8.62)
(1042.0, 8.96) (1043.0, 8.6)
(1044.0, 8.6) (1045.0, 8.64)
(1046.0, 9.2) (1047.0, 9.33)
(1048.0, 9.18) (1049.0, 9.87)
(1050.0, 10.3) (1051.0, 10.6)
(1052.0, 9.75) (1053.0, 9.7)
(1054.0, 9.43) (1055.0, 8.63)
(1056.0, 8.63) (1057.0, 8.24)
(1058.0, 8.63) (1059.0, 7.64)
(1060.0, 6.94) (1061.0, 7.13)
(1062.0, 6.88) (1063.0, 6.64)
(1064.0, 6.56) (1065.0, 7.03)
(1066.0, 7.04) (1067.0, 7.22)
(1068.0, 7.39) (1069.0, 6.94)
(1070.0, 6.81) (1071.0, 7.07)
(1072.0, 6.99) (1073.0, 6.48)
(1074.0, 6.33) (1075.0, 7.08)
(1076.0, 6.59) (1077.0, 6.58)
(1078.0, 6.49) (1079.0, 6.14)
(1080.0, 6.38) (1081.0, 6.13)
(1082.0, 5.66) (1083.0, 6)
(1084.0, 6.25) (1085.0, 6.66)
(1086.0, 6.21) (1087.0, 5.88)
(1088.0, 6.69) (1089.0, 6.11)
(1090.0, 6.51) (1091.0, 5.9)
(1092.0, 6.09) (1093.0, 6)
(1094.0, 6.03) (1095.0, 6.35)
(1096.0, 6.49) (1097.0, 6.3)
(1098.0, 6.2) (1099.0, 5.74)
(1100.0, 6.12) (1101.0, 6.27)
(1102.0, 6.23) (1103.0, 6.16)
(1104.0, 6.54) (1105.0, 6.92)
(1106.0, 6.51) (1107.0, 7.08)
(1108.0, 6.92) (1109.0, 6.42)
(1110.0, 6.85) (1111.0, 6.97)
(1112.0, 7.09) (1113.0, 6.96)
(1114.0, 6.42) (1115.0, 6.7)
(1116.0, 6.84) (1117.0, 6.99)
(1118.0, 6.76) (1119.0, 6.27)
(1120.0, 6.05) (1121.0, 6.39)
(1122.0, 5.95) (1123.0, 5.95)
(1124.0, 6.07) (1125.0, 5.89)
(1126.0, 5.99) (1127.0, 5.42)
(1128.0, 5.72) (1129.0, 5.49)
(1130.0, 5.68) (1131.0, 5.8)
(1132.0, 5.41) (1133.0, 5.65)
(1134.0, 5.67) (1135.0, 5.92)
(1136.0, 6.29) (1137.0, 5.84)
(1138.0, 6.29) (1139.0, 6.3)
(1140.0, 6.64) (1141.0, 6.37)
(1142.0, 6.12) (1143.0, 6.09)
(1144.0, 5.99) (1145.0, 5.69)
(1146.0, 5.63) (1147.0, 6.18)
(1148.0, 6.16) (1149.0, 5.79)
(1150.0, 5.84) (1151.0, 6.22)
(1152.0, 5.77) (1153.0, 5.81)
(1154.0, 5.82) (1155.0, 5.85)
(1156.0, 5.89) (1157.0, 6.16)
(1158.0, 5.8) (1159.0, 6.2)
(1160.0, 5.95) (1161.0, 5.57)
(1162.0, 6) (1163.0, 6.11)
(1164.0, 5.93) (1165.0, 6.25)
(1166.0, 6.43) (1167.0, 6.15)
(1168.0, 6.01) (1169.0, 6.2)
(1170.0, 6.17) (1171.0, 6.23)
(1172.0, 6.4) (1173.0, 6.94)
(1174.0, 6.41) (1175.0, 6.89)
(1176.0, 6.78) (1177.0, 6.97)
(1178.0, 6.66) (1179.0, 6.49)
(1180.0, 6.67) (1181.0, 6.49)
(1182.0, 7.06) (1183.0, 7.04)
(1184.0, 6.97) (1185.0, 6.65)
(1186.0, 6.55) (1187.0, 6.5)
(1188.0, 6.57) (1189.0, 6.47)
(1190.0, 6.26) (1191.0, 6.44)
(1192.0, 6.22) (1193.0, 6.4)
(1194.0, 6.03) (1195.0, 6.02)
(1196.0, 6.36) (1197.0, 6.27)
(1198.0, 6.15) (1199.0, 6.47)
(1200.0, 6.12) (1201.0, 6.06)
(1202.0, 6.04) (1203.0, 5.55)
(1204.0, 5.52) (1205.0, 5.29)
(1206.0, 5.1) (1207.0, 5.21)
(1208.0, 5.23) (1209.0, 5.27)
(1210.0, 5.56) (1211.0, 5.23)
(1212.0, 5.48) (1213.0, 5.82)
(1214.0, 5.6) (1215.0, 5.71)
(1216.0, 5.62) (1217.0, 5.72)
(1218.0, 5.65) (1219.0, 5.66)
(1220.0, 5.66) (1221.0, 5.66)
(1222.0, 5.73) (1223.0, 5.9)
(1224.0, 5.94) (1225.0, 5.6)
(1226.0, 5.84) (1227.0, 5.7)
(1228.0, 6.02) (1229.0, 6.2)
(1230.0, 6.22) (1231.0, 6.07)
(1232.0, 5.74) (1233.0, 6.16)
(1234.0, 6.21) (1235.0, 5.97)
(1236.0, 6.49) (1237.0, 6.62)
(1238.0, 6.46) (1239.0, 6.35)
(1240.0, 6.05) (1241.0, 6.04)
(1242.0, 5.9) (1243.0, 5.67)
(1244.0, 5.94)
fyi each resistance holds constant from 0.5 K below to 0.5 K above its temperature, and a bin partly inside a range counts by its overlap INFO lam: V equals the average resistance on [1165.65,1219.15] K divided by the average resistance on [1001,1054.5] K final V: 0.65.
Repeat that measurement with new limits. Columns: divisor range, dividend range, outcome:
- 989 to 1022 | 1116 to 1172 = 0.65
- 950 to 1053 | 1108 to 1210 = 0.66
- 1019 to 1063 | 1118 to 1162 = 0.65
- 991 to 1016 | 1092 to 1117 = 0.72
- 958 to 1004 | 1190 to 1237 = 0.64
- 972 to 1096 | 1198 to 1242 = 0.69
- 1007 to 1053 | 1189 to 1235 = 0.62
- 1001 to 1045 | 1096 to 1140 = 0.67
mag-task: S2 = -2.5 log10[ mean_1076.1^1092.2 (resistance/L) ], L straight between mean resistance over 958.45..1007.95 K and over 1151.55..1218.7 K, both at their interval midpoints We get 0.22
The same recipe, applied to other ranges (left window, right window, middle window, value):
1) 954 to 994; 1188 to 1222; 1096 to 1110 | 0.15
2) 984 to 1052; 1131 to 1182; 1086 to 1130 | 0.15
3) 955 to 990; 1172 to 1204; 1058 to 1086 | 0.19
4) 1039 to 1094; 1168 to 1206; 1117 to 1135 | 0.17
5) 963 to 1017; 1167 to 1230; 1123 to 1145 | 0.19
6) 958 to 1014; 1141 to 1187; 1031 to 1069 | -0.05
